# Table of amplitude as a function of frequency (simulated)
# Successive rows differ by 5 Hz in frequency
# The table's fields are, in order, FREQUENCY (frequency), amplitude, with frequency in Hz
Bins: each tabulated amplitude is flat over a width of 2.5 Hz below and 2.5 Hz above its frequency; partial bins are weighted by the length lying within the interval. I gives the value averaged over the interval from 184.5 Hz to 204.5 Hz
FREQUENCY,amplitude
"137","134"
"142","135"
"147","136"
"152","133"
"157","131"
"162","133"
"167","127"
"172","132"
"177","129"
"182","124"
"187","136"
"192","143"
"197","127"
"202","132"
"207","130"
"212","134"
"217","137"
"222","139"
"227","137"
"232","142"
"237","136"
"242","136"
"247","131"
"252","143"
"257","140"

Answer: 134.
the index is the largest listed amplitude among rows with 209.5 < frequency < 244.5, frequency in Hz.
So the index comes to 142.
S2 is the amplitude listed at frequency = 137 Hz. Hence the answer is 134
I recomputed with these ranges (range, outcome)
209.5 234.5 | 138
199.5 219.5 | 133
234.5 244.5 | 136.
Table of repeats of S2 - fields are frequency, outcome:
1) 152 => 133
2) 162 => 133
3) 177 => 129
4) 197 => 127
